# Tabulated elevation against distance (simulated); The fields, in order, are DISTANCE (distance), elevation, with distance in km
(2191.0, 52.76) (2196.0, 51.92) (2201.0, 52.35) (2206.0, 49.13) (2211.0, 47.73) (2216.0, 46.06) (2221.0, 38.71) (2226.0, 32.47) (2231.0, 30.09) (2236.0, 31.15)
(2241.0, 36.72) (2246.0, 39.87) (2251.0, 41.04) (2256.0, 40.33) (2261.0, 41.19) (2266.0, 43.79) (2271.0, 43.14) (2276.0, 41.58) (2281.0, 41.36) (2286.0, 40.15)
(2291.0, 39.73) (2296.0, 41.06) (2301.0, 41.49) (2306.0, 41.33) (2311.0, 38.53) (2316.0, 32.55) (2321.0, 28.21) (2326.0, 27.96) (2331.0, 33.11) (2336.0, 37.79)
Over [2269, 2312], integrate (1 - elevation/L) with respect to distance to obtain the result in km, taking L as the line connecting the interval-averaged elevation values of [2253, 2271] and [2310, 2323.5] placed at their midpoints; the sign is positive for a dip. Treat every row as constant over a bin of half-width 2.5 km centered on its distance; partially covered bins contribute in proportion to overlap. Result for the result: -4.7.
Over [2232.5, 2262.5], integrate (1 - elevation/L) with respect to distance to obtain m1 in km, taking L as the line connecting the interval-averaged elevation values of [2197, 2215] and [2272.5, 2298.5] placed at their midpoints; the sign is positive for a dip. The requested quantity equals 4.6 km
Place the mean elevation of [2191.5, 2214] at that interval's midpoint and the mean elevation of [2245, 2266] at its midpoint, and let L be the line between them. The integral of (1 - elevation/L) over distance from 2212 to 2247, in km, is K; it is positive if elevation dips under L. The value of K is 6.84 km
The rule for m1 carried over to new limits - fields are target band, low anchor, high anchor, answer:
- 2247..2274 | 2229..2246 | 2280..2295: -3.64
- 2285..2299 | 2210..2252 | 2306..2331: -2.45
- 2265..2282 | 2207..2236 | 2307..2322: -2.84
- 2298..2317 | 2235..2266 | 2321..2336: -3.14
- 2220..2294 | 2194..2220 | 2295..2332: 5.91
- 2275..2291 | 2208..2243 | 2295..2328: -1.92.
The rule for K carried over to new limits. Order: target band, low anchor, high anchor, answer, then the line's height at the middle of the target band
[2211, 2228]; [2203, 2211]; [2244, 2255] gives 2.2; 46.4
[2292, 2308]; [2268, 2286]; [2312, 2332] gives -2.2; 36.2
